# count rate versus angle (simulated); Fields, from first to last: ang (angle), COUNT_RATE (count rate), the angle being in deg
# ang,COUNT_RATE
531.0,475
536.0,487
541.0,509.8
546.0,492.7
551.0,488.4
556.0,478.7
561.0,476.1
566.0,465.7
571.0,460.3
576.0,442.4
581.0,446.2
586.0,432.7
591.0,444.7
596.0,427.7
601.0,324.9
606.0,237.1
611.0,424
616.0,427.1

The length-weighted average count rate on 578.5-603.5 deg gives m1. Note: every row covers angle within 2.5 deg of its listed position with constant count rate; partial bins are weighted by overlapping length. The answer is 415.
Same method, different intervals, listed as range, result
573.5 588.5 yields 440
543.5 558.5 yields 487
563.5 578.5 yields 456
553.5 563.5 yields 477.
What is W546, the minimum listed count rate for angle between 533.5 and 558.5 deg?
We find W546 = 478.7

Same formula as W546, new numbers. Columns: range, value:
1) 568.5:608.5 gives 237.1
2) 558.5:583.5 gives 442.4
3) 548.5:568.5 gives 465.7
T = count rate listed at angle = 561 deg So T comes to 476.1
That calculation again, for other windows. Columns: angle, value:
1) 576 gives 442.4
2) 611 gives 424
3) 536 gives 487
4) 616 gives 427.1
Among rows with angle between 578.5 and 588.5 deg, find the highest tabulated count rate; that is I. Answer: 446.2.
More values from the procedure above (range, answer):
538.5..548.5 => 509.8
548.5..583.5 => 488.4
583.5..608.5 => 444.7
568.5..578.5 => 460.3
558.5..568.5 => 476.1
